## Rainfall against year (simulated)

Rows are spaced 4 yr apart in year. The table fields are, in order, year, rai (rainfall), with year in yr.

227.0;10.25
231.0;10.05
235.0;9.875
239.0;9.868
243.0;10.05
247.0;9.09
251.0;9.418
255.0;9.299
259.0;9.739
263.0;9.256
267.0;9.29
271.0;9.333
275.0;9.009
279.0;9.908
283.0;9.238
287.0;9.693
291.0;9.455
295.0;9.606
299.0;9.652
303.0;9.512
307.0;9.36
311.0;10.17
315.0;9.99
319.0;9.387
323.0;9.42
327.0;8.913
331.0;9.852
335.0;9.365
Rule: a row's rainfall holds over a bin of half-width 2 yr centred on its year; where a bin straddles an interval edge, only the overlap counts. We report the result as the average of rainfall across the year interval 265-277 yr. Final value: 9.21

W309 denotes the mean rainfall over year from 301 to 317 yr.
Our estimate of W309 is 9.76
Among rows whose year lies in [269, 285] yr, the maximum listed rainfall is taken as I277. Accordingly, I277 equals 9.908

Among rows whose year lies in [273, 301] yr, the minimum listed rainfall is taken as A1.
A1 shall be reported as 9.009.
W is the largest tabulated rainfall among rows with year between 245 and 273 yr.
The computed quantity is 9.739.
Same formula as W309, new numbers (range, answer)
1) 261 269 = 9.27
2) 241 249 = 9.57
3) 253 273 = 9.38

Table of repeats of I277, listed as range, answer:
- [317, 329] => 9.42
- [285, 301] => 9.693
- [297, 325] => 10.17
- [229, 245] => 10.05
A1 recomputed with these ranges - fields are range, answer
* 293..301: 9.606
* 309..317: 9.99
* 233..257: 9.09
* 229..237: 9.875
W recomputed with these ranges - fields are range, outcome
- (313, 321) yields 9.99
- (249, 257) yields 9.418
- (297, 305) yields 9.652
